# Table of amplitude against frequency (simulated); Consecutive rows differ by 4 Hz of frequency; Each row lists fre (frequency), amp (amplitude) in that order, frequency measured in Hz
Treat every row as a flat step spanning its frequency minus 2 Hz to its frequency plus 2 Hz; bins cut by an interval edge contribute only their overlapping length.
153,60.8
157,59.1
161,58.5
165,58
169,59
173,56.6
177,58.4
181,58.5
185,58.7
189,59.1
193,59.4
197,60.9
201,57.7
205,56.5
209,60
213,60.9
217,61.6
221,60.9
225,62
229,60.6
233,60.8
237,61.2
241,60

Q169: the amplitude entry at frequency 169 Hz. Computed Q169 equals 59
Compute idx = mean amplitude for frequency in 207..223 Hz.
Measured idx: 60.9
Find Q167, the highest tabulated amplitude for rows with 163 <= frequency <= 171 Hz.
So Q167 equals 59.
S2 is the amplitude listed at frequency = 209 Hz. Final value 60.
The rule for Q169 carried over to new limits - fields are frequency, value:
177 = 58.4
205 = 56.5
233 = 60.8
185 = 58.7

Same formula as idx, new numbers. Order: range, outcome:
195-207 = 58.4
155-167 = 58.5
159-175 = 58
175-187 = 58.5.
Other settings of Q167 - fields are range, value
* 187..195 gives 59.4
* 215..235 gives 62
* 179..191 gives 59.1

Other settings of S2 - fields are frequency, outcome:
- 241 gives 60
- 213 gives 60.9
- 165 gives 58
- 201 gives 57.7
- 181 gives 58.5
